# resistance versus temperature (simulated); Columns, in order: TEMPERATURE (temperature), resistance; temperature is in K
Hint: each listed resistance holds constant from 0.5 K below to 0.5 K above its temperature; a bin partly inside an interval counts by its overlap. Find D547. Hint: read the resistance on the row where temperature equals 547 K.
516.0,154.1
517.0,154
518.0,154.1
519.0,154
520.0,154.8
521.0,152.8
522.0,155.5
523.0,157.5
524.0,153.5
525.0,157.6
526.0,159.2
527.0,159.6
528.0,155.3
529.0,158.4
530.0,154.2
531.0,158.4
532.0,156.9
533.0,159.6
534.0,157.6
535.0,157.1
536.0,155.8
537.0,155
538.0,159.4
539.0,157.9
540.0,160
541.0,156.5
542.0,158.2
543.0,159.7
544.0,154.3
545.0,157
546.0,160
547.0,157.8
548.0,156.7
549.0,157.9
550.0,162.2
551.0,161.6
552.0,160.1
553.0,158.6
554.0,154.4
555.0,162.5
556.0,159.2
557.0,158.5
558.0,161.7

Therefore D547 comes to 157.8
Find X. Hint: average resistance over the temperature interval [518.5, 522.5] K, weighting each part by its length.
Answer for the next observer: 154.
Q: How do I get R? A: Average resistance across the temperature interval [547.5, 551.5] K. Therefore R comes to 160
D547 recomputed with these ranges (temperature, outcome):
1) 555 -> 162.5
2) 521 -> 152.8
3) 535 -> 157.1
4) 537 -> 155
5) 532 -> 156.9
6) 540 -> 160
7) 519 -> 154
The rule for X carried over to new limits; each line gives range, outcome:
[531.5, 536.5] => 157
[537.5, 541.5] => 158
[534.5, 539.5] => 157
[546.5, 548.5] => 157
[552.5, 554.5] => 156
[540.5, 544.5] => 157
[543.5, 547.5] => 157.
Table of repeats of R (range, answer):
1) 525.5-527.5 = 159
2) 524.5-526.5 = 158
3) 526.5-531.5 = 157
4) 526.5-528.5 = 157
